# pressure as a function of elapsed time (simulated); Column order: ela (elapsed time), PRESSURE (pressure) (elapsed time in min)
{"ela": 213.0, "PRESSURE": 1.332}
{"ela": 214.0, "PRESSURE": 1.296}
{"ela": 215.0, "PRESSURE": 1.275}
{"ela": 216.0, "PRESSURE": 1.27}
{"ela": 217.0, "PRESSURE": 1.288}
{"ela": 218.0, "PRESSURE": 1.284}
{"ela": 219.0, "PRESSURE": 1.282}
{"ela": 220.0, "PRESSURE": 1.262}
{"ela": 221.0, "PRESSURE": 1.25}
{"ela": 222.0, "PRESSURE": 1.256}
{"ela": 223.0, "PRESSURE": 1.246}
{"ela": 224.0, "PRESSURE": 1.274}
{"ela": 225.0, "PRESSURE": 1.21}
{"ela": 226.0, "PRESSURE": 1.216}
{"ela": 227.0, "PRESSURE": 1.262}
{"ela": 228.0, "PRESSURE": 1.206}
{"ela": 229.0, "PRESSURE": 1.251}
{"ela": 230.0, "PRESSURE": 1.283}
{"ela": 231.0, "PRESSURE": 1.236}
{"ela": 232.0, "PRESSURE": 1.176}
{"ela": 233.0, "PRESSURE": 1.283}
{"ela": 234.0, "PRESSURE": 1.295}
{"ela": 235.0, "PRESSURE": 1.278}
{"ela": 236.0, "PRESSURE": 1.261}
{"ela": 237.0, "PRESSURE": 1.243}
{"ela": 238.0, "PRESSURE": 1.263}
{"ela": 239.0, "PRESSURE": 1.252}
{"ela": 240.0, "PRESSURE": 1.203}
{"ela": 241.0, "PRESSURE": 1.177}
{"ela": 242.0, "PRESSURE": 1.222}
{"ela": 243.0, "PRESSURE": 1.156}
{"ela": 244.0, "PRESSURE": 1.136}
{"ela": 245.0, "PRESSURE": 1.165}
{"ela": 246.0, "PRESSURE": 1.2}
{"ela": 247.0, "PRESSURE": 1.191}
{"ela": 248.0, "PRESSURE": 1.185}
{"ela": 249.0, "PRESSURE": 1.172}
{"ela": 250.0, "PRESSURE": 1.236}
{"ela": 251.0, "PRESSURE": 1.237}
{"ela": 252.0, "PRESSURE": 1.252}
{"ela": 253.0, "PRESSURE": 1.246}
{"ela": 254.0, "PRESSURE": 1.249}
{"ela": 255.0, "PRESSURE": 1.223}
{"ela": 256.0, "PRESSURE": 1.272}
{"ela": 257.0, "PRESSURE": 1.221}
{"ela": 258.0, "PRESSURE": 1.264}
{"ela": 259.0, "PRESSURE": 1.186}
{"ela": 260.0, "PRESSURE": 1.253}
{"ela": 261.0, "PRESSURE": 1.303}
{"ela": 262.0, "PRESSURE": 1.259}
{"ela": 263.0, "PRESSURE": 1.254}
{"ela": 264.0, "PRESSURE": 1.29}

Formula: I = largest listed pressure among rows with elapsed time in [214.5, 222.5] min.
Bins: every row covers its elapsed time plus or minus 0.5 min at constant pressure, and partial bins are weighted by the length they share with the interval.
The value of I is 1.288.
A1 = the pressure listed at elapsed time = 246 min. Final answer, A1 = 1.2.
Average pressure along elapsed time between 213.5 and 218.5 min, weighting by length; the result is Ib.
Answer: 1.28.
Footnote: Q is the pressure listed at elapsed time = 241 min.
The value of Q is 1.177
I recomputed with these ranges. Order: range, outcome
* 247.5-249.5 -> 1.185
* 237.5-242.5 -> 1.263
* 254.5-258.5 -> 1.272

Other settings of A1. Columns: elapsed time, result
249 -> 1.172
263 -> 1.254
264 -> 1.29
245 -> 1.165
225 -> 1.21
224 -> 1.274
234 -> 1.295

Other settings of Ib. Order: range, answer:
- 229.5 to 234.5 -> 1.25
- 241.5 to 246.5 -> 1.18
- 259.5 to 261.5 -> 1.28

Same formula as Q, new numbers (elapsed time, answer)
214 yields 1.296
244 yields 1.136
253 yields 1.246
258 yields 1.264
